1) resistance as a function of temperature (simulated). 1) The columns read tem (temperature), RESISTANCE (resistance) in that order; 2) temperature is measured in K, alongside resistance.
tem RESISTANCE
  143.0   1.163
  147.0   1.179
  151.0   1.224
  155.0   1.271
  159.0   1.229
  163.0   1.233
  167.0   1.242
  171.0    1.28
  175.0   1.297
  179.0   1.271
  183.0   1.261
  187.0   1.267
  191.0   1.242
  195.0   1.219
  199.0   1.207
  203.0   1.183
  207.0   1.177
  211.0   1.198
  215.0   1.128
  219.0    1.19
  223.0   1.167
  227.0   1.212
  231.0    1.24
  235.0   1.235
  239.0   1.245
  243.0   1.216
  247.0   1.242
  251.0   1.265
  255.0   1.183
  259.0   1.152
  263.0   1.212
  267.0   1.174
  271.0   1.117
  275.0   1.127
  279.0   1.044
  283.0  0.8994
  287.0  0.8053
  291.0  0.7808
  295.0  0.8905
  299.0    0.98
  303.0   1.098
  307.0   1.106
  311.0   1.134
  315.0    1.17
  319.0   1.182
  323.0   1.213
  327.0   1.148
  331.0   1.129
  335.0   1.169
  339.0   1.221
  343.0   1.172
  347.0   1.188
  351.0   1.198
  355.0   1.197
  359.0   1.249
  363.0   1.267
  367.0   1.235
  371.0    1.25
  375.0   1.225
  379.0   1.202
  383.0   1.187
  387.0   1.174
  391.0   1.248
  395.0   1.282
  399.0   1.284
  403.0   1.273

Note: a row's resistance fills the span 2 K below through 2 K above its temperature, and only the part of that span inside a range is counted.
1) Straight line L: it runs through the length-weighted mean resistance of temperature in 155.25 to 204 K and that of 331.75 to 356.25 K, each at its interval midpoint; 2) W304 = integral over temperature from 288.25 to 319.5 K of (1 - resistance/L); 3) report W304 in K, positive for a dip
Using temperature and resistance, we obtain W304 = 4.5 K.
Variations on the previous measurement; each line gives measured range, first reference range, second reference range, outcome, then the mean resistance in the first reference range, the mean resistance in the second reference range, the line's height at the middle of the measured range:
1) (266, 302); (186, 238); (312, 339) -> 6.3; 1.2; 1.17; 1.18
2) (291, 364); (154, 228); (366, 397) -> 5.1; 1.22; 1.23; 1.22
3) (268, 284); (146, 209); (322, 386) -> 2.0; 1.24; 1.2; 1.22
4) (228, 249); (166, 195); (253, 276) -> -0.7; 1.26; 1.16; 1.19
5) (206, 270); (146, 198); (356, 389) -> 2.0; 1.25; 1.22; 1.24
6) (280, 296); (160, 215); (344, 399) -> 4.9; 1.23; 1.22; 1.23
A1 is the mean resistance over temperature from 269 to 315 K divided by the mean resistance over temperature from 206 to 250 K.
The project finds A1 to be 0.83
